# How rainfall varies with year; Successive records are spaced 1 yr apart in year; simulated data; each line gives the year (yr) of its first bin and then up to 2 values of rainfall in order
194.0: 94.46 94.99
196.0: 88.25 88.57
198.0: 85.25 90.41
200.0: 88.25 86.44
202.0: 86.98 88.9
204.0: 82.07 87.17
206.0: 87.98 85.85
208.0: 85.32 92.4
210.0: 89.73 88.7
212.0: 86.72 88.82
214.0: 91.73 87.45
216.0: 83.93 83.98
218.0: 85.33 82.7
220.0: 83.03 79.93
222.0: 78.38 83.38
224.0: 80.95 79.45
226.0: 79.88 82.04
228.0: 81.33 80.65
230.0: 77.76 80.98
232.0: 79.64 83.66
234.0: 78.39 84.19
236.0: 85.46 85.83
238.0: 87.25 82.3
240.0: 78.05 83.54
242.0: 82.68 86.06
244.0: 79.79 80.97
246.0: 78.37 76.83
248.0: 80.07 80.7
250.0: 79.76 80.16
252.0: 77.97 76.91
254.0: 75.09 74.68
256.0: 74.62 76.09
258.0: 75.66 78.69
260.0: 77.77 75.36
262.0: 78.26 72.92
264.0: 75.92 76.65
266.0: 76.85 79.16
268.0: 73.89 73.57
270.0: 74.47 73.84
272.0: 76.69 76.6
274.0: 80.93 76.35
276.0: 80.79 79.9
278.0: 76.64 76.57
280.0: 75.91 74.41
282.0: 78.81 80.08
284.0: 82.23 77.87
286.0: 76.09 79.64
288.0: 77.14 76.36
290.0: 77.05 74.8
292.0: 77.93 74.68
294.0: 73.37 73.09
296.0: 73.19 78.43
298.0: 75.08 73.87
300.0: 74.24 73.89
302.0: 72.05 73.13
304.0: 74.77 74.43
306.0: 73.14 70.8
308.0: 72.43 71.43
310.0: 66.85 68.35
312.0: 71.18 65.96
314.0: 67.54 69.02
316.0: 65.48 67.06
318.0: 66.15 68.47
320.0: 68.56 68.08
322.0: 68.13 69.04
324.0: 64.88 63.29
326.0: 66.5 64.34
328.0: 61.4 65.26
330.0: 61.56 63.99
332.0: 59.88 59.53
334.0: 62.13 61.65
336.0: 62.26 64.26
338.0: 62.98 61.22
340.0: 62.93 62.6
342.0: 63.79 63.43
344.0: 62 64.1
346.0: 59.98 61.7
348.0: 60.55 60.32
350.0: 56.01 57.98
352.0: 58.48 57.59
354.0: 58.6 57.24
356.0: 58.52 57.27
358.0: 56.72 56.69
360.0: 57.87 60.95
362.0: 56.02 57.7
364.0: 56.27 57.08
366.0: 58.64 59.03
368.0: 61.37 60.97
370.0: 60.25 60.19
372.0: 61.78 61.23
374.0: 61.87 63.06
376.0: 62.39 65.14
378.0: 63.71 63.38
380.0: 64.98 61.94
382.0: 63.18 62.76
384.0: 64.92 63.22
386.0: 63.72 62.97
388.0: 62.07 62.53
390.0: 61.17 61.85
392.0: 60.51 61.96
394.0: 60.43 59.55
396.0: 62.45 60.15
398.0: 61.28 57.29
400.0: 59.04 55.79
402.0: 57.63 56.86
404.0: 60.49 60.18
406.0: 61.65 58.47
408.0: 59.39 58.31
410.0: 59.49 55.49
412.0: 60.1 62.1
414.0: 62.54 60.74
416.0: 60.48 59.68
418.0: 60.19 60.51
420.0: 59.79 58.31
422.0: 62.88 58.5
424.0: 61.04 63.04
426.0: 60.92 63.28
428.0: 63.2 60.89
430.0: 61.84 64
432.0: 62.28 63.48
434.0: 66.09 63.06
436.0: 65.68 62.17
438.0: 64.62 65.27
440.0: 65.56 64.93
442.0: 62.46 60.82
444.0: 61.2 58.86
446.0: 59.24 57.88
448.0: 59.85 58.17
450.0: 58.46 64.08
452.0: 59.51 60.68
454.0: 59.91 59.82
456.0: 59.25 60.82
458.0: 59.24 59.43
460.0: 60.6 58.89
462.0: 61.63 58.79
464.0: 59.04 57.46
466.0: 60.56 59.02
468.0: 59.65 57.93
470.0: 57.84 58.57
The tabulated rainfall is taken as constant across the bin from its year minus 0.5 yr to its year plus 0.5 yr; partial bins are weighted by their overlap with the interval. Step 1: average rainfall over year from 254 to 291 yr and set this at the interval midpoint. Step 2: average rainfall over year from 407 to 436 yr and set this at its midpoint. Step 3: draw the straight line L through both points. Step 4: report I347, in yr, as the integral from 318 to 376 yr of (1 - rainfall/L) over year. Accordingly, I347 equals 6.39 yr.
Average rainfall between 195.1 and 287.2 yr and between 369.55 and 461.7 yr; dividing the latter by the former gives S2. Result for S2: 0.8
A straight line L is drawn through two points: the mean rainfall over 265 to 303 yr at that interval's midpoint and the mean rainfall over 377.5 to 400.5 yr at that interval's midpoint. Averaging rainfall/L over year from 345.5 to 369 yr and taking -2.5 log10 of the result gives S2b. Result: 0.14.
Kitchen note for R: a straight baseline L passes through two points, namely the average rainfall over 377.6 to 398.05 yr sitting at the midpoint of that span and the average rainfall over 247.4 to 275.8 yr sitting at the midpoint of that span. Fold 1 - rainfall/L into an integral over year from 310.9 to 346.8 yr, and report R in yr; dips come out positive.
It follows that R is 2.4 yr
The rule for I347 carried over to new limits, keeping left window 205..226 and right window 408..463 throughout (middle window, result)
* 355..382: 3.2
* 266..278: 0.3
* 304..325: 1.6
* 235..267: 0.9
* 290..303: 0.3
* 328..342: 1.9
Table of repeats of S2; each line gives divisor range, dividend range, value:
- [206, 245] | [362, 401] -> 0.73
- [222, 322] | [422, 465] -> 0.80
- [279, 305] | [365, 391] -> 0.82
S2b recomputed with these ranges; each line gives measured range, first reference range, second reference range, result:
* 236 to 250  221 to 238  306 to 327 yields -0.03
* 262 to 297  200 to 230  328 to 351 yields -0.06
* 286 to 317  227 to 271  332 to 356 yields -0.06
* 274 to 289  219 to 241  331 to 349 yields -0.08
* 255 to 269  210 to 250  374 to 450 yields 0.04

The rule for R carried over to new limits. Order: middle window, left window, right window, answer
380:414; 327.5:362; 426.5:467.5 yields 0.1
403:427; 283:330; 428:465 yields 1.3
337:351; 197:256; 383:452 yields 1.6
